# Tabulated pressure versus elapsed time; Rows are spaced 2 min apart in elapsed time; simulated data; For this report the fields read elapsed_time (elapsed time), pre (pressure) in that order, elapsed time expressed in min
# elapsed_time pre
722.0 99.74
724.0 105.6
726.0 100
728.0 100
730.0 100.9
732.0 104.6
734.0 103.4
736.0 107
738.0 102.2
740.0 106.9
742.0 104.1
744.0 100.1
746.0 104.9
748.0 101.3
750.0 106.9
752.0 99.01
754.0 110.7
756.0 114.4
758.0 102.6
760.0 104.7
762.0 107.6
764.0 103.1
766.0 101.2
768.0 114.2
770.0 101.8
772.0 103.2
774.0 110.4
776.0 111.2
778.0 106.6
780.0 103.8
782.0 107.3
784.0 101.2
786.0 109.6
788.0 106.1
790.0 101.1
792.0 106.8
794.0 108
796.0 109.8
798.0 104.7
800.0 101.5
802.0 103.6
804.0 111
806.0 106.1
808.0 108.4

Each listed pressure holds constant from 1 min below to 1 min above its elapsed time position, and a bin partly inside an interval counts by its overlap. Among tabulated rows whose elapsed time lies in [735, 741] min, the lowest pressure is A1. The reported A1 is 102.2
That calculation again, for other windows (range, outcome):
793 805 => 101.5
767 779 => 101.8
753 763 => 102.6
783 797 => 101.1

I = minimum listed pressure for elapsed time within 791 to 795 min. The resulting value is 106.8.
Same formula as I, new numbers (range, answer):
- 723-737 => 100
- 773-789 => 101.2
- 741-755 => 99.01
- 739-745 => 100.1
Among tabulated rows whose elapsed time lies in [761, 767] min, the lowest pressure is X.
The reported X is 101.2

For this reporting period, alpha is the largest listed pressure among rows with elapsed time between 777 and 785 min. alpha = 107.3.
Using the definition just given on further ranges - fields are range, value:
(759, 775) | 114.2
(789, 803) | 109.8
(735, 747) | 107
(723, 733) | 105.6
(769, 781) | 111.2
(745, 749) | 104.9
